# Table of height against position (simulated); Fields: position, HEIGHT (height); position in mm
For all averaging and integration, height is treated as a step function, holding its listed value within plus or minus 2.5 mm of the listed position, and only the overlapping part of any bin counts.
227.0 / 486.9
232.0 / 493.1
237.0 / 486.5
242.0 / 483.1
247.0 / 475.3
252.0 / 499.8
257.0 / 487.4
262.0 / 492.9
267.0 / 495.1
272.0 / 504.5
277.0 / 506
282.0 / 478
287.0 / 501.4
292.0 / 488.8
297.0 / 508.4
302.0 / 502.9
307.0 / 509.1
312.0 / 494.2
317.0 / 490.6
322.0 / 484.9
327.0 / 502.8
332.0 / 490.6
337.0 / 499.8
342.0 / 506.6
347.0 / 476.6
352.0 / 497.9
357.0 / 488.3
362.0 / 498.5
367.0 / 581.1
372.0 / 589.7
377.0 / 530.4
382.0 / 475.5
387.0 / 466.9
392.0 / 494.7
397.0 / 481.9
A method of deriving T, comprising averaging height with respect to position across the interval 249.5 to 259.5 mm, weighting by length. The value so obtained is 494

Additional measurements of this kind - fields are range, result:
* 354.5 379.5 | 538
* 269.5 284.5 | 496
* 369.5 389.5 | 516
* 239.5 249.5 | 479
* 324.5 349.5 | 495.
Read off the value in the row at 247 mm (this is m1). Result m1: 475.3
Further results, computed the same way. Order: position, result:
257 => 487.4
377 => 530.4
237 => 486.5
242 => 483.1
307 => 509.1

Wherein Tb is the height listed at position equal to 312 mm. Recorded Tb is 494.2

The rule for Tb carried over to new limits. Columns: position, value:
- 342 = 506.6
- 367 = 581.1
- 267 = 495.1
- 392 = 494.7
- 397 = 481.9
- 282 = 478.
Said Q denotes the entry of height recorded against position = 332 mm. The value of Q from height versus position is 490.6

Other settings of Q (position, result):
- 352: 497.9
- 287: 501.4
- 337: 499.8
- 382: 475.5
